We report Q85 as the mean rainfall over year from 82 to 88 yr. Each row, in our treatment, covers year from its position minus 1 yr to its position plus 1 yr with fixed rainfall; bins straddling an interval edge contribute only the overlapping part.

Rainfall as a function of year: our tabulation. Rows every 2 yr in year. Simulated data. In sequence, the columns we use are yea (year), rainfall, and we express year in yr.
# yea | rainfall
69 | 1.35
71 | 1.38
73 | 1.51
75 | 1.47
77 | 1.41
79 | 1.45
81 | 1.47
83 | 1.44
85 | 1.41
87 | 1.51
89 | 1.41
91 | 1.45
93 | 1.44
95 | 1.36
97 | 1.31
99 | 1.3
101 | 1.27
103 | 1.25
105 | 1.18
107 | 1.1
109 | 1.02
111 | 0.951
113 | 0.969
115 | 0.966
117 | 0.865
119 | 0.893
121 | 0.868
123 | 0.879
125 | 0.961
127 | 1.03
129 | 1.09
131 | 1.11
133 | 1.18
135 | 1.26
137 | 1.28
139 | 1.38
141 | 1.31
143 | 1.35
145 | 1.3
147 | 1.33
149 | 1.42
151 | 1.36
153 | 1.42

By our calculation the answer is 1.45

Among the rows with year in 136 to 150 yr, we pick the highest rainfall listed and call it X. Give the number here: 1.42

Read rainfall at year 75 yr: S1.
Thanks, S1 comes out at 1.47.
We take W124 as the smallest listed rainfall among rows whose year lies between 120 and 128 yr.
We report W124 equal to 0.868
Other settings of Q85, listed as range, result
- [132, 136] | 1.22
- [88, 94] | 1.43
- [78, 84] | 1.45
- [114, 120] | 0.908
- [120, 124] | 0.873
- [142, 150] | 1.35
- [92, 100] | 1.35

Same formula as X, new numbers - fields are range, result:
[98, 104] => 1.3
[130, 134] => 1.18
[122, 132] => 1.11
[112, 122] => 0.969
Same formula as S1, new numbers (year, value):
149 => 1.42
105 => 1.18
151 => 1.36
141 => 1.31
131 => 1.11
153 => 1.42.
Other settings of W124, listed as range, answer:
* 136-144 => 1.28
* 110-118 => 0.865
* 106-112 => 0.951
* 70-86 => 1.38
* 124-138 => 0.961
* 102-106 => 1.18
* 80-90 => 1.41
